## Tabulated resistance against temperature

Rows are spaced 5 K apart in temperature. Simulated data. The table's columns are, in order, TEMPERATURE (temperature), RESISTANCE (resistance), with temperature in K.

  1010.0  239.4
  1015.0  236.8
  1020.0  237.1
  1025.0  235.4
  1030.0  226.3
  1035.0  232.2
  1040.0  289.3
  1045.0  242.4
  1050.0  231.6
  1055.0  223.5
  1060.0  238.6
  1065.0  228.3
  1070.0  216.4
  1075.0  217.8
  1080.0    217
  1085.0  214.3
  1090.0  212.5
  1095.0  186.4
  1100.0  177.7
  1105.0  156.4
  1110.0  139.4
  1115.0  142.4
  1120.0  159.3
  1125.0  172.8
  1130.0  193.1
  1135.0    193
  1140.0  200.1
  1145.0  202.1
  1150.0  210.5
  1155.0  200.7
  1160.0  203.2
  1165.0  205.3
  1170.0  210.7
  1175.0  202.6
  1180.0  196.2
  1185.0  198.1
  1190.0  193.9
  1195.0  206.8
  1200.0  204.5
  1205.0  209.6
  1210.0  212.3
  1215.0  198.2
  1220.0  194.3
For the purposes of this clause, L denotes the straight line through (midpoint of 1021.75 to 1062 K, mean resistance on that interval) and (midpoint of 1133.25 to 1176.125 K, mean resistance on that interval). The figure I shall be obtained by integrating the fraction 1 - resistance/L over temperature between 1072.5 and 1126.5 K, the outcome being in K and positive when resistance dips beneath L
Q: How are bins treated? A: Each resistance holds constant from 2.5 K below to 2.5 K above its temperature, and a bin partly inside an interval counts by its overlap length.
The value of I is 9.78 K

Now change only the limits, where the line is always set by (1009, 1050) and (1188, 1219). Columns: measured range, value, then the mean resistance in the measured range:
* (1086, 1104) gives 2.9 K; 191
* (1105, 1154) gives 9.1 K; 179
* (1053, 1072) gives 0.6 K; 227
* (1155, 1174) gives 0.6 K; 205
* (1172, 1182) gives 0.5 K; 200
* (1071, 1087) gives 1.0 K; 216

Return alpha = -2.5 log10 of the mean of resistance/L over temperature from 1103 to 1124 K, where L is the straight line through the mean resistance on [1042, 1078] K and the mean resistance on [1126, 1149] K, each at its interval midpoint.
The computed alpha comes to 0.34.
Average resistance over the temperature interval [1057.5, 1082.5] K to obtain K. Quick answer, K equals 224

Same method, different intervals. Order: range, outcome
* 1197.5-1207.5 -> 207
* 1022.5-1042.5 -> 246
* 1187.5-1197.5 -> 200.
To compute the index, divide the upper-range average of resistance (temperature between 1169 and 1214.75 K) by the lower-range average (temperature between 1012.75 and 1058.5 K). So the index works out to 0.8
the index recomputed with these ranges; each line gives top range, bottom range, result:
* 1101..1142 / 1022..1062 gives 0.71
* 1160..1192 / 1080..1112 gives 1.09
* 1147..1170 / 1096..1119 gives 1.31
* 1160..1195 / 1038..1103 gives 0.91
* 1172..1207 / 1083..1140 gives 1.13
